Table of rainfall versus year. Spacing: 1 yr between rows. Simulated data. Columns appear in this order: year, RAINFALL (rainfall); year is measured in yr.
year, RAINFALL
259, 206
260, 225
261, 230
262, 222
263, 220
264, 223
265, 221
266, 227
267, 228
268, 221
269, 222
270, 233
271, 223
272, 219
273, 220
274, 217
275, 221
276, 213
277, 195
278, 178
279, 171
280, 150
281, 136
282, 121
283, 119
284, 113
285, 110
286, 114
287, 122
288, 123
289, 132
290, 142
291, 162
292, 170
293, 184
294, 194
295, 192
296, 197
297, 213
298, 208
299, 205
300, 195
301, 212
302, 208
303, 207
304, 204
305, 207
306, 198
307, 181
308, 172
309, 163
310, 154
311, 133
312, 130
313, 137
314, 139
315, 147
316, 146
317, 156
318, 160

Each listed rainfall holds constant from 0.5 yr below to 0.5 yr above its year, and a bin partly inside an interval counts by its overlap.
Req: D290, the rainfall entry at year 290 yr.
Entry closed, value 142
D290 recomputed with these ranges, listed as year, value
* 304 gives 204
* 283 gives 119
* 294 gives 194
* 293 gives 184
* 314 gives 139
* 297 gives 213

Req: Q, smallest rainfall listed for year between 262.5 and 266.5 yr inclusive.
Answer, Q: 220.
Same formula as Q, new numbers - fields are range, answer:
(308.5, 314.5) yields 130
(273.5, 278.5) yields 178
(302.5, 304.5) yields 204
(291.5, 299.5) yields 170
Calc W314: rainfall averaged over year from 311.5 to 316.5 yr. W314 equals 140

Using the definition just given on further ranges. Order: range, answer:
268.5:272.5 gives 224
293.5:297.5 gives 199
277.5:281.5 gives 159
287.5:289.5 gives 128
